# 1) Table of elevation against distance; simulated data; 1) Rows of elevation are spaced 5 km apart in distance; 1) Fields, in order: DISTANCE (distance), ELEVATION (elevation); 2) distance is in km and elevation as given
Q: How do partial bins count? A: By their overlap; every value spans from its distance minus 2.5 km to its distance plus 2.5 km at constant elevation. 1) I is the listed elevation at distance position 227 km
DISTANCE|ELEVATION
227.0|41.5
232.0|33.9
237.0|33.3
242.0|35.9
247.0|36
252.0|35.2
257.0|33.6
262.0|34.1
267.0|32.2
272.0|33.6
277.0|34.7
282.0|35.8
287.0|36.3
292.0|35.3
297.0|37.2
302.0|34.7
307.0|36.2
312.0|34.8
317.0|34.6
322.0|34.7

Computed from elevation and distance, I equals 41.5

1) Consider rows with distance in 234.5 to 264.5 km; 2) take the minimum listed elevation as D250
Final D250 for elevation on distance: 33.3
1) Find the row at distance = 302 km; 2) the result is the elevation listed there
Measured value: 34.7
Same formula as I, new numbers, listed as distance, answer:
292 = 35.3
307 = 36.2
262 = 34.1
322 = 34.7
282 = 35.8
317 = 34.6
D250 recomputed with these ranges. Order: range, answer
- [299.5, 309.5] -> 34.7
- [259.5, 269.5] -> 32.2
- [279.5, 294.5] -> 35.3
